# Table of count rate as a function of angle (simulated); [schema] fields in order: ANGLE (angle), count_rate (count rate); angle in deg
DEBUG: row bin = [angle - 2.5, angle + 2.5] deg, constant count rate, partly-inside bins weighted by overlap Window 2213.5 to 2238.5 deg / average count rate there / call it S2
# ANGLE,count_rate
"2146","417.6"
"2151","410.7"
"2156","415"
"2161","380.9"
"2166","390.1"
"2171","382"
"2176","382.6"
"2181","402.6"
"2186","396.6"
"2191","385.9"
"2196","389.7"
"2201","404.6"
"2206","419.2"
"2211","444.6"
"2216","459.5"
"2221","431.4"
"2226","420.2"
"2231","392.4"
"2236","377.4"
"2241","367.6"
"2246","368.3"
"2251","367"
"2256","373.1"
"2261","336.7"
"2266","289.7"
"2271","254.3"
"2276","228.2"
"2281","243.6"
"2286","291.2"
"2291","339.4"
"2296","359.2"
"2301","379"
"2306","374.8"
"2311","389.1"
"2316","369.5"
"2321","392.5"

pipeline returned 416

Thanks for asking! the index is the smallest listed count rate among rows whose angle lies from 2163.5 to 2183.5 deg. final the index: 382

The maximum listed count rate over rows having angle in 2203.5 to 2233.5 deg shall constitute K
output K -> 459.5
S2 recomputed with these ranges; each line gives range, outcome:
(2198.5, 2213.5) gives 423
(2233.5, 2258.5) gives 371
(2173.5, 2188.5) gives 394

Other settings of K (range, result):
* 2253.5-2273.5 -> 373.1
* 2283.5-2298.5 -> 359.2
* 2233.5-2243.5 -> 377.4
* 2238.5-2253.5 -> 368.3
